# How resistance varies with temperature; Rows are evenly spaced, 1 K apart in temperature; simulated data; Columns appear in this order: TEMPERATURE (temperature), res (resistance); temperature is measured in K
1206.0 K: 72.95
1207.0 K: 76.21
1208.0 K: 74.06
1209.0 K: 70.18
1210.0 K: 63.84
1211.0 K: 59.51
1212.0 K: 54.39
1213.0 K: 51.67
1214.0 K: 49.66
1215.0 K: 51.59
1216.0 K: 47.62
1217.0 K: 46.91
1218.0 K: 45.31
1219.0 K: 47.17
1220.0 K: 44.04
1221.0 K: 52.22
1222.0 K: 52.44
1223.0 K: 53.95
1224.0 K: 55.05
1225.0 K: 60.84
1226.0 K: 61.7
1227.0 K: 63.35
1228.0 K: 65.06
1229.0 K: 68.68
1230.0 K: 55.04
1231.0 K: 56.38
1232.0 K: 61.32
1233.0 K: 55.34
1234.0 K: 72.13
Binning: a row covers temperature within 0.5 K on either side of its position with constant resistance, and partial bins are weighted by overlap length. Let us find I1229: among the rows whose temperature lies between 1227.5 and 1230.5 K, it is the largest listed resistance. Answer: 68.68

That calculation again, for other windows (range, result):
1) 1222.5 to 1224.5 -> 55.05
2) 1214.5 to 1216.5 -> 51.59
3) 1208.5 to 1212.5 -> 70.18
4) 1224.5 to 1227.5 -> 63.35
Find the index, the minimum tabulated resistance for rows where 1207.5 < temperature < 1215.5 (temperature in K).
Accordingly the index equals 49.66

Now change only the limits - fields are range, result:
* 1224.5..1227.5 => 60.84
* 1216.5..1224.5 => 44.04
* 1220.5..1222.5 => 52.22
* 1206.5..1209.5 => 70.18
